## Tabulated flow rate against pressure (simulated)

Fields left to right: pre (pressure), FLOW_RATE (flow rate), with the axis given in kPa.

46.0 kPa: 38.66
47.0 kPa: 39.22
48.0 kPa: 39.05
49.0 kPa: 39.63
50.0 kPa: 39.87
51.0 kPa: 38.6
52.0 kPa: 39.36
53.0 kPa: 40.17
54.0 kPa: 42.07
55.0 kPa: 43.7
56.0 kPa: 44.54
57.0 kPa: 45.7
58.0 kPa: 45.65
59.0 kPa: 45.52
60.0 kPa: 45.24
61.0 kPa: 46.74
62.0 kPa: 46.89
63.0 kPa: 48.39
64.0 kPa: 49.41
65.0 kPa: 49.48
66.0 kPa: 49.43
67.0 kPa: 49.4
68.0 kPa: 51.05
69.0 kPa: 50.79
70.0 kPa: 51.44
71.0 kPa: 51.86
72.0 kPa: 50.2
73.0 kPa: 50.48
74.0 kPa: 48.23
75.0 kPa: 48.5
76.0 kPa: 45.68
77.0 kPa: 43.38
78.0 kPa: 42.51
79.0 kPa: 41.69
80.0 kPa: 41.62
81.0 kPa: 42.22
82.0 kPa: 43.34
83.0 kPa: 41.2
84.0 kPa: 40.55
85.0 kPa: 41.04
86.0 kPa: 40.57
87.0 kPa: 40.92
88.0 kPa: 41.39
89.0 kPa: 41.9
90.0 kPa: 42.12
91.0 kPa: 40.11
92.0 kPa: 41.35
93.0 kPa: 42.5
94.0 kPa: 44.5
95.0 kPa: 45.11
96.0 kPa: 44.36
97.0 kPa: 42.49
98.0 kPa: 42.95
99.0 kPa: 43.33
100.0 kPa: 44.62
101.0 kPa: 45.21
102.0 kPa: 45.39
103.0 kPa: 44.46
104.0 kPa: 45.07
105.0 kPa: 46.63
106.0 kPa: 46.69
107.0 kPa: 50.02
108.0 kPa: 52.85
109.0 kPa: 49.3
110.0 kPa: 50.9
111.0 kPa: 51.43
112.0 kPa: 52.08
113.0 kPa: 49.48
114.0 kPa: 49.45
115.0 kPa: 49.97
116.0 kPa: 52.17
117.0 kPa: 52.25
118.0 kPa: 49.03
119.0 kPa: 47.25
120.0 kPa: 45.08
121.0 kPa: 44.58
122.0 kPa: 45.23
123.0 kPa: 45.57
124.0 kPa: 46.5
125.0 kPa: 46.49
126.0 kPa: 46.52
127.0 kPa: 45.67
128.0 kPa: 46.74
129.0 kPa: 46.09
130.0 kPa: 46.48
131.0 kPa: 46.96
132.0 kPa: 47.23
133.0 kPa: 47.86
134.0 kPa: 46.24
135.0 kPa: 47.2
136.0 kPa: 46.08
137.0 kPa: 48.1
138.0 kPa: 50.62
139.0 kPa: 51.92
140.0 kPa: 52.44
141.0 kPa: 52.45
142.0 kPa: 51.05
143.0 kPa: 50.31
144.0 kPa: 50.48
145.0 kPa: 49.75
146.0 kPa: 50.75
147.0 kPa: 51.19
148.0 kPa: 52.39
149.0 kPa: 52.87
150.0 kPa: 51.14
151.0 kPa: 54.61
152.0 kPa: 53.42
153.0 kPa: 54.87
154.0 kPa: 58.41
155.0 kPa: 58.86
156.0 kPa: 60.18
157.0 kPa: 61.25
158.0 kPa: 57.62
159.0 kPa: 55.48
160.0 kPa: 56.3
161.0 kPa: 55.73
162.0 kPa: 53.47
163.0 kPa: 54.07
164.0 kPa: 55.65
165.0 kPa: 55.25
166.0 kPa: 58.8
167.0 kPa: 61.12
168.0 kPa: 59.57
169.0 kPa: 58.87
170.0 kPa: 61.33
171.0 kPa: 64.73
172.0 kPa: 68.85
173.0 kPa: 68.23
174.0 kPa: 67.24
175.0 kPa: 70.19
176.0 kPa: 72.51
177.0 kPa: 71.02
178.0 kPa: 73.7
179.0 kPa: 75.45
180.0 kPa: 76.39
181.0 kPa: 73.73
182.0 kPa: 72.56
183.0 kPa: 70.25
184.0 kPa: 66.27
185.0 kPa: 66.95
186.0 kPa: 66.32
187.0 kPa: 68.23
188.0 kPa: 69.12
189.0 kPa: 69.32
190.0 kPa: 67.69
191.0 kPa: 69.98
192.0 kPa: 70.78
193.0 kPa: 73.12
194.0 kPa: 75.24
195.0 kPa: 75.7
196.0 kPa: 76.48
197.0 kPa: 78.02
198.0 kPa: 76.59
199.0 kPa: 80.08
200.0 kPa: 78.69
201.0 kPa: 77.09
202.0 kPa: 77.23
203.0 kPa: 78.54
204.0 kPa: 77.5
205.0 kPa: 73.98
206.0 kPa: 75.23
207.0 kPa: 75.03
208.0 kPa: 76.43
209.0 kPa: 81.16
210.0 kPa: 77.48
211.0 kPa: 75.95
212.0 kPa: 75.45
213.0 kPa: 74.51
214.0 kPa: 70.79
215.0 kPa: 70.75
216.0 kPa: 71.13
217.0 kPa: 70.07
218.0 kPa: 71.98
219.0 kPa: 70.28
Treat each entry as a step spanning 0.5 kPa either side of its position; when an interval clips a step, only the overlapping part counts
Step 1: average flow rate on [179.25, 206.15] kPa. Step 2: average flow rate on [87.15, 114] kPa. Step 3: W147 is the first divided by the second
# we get 1.6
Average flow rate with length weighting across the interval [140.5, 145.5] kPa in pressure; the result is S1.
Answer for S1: 50.8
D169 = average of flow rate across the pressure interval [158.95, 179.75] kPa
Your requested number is 63.1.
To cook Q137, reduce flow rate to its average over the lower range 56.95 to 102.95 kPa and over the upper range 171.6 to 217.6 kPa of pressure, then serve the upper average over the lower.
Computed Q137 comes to 1.62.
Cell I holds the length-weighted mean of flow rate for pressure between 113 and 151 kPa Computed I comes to 48.8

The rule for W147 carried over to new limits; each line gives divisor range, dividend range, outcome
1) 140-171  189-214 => 1.36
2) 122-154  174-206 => 1.48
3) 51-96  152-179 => 1.37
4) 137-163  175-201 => 1.35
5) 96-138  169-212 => 1.54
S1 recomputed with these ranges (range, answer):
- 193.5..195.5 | 75.5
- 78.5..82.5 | 42.2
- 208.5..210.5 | 79.3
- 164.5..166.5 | 57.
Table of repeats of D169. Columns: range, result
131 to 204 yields 62.2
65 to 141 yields 46.5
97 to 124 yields 47.6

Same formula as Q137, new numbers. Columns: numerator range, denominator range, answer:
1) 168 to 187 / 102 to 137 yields 1.44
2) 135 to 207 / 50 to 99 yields 1.42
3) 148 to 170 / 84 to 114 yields 1.25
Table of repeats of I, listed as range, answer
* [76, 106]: 43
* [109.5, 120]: 50.1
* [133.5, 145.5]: 49.7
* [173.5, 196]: 71.1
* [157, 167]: 56.4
